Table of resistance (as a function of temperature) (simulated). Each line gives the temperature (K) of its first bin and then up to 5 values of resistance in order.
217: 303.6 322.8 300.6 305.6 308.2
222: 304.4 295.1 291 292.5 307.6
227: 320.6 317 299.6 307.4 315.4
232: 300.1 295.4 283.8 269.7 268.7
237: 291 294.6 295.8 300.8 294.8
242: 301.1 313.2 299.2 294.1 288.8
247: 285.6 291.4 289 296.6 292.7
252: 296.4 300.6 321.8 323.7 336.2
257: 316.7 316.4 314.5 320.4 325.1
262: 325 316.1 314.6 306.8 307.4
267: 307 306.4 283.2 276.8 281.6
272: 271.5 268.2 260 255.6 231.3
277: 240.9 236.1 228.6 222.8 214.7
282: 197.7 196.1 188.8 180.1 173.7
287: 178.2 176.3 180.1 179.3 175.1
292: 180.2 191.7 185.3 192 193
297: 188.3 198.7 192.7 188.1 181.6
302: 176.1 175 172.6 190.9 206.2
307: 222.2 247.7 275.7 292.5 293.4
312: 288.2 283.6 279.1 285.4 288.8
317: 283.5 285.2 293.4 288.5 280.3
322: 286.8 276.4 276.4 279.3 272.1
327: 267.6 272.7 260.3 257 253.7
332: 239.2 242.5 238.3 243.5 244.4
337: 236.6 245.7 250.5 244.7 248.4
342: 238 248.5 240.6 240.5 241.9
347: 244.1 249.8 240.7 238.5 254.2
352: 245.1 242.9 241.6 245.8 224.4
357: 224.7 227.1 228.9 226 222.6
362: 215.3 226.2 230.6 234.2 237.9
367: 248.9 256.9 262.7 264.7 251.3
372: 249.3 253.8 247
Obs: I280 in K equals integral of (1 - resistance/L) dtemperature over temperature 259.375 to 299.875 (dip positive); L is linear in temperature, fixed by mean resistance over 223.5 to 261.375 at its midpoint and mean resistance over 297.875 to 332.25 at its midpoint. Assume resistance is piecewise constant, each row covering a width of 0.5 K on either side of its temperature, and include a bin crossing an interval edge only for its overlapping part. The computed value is 6.1 K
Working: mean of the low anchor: 302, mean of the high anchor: 252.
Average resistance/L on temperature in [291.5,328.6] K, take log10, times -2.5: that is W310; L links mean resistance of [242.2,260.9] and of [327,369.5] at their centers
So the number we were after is 0.105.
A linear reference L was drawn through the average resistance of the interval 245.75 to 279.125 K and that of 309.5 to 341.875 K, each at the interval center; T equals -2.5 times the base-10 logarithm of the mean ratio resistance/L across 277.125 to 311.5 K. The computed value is 0.35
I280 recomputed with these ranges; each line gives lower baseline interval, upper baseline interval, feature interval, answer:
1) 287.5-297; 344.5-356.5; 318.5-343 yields -4.2 K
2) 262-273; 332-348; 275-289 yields 3.9 K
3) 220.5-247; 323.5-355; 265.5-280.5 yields 0.8 K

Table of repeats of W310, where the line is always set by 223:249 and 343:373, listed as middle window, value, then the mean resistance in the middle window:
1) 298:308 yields 0.35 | 193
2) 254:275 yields -0.07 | 303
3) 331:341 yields 0.03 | 244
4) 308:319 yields -0.09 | 284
